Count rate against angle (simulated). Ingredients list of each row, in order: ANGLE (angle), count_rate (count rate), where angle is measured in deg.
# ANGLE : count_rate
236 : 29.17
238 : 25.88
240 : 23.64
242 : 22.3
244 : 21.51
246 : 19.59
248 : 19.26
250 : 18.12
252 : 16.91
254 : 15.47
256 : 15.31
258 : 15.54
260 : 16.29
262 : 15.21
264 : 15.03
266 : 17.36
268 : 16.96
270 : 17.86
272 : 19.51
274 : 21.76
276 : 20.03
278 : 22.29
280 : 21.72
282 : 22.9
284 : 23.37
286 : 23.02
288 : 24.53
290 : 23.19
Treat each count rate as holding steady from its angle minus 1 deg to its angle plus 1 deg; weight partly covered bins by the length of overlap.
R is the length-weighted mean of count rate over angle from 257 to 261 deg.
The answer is 15.9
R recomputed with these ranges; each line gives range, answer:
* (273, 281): 21.4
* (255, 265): 15.5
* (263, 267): 16.2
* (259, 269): 16.2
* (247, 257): 17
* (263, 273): 17.3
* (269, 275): 19.7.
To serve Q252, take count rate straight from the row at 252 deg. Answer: 16.91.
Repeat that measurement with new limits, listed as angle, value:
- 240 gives 23.64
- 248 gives 19.26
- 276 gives 20.03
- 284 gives 23.37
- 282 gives 22.9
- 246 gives 19.59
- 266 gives 17.36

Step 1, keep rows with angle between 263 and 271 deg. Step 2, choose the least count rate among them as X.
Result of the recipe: 15.03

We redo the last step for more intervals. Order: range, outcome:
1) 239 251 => 18.12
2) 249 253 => 16.91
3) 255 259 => 15.31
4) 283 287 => 23.02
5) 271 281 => 19.51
